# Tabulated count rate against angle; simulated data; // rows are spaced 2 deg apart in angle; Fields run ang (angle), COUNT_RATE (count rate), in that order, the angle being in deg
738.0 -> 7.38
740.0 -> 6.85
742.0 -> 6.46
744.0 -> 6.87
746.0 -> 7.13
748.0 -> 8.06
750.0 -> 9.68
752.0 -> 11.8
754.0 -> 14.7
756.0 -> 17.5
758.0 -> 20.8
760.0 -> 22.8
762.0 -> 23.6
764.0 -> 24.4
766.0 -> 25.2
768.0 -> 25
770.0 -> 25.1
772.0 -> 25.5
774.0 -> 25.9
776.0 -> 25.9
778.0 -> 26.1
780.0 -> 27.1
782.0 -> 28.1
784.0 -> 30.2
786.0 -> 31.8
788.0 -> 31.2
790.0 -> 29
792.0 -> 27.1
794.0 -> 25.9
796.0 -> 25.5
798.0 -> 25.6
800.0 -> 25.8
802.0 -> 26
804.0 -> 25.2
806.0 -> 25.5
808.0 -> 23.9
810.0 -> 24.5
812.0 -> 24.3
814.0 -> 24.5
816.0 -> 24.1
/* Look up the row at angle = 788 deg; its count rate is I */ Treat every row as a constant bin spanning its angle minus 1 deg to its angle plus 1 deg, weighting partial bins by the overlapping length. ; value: 31.2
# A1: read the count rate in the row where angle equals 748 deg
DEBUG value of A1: 8.06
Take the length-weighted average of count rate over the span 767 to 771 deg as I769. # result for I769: 25.1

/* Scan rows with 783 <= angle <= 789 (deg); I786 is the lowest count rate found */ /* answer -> 30.2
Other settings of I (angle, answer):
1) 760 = 22.8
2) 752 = 11.8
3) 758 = 20.8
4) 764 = 24.4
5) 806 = 25.5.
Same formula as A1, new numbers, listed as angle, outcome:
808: 23.9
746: 7.13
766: 25.2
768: 25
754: 14.7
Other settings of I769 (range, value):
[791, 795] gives 26.5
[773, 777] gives 25.9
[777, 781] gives 26.6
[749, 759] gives 14.9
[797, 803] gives 25.8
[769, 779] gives 25.7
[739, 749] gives 7.07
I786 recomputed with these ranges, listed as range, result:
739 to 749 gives 6.46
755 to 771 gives 17.5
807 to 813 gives 23.9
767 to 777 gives 25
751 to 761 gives 11.8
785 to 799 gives 25.5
